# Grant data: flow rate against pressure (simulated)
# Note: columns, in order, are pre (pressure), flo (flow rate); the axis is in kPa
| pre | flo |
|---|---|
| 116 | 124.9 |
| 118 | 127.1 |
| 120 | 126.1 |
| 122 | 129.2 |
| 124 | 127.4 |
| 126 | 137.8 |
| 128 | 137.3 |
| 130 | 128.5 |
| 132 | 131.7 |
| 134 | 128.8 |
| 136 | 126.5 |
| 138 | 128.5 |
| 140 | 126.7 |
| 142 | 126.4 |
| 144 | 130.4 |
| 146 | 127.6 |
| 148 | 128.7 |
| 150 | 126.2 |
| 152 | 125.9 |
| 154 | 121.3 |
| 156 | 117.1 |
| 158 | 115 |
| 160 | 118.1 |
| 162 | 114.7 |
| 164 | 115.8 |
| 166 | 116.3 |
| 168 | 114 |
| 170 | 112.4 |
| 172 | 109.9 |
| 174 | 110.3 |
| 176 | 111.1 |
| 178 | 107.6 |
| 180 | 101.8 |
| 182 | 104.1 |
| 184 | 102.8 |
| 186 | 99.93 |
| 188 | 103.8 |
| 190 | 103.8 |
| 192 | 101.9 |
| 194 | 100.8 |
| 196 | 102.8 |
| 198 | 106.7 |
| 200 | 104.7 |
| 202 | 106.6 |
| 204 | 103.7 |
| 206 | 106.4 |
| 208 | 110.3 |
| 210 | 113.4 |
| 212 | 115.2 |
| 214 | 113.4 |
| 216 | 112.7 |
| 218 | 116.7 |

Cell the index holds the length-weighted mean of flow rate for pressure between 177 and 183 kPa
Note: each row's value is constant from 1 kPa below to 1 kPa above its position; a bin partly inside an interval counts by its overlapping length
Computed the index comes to 104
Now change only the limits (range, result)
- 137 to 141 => 128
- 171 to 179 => 110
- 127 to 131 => 133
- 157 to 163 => 116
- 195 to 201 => 105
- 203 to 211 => 108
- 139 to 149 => 128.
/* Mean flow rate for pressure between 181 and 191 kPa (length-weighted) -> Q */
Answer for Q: 103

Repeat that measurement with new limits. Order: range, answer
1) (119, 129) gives 132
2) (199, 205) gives 105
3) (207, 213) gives 113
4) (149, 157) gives 123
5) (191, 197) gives 102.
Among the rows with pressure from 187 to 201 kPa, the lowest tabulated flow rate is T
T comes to 100.8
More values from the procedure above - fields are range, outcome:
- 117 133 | 126.1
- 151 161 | 115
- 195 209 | 102.8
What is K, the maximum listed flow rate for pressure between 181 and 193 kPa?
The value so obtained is 104.1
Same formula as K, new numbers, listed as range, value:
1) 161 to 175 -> 116.3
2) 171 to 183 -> 111.1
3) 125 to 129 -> 137.8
